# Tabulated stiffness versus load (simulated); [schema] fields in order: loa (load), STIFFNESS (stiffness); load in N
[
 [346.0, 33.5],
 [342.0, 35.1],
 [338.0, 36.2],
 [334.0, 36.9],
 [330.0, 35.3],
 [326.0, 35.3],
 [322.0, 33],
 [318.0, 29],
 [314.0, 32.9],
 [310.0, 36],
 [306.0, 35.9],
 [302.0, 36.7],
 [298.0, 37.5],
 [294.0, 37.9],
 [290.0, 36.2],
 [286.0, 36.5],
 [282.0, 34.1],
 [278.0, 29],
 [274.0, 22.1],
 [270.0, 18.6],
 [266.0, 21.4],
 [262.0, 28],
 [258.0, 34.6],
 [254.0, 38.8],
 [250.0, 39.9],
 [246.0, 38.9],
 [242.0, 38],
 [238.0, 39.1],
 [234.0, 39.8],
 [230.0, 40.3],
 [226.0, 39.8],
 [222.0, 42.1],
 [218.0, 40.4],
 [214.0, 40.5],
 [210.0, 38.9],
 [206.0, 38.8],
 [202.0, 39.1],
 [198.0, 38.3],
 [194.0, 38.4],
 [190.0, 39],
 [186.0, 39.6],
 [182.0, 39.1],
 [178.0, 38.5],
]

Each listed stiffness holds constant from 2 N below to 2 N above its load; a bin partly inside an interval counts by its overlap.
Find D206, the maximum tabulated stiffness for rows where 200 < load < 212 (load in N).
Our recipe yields 39.1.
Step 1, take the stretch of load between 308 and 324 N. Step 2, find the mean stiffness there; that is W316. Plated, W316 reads 32.7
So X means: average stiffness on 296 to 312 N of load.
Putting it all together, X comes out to 36.5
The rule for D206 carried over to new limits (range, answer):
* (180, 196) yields 39.6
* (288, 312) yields 37.9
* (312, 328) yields 35.3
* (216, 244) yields 42.1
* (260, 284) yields 34.1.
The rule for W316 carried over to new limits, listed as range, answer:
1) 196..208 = 38.7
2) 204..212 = 38.8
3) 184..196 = 39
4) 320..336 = 35.1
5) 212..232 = 40.6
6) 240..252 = 38.9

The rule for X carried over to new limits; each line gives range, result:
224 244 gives 39.4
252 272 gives 28.3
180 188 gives 39.4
